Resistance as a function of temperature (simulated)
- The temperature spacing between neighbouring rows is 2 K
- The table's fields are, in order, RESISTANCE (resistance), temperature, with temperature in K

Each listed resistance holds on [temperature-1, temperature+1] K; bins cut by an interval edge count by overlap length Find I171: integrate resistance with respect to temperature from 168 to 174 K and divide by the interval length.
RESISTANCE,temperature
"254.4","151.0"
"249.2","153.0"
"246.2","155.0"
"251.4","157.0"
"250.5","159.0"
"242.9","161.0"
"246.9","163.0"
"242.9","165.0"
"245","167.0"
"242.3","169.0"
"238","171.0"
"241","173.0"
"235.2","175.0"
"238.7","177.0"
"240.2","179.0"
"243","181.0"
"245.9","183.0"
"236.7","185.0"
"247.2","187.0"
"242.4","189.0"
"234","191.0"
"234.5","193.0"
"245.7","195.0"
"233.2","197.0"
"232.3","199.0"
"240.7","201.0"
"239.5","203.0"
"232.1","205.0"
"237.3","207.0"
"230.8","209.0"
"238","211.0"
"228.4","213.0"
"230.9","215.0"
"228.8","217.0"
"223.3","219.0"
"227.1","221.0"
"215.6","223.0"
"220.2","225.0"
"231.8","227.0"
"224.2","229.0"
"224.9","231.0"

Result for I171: 240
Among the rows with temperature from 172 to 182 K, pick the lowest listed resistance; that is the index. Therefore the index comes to 235.2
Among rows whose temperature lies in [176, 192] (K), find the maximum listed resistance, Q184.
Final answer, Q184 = 247.2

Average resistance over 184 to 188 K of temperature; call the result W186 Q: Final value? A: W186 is 242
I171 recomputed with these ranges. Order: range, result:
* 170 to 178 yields 238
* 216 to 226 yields 223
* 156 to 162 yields 248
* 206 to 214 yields 234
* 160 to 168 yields 244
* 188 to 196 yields 239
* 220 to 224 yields 221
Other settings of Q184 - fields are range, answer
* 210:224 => 238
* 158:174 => 250.5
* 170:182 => 243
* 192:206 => 245.7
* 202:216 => 239.5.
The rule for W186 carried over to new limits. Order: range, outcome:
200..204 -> 240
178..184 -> 243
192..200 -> 236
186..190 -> 245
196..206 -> 236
